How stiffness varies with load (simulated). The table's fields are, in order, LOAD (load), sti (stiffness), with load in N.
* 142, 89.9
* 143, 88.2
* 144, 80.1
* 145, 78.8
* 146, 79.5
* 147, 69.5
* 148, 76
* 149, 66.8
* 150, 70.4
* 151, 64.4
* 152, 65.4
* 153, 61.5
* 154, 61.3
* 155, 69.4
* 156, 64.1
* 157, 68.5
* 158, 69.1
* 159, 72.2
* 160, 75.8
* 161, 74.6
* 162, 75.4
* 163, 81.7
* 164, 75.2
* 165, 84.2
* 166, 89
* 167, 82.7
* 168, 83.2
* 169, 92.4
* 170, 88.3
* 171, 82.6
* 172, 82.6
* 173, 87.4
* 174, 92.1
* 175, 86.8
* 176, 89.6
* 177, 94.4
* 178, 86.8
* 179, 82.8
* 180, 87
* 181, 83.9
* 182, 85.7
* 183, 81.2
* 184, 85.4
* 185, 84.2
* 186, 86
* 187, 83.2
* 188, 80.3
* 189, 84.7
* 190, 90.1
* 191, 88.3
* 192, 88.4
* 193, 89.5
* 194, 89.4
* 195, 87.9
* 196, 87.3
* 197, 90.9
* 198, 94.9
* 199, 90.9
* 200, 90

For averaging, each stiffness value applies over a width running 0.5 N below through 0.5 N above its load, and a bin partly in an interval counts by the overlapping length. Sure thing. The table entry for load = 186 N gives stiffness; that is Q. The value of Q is 86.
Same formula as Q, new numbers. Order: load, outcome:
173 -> 87.4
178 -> 86.8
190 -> 90.1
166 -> 89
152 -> 65.4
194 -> 89.4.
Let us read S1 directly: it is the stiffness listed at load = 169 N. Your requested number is 92.4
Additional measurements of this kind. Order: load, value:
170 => 88.3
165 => 84.2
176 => 89.6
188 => 80.3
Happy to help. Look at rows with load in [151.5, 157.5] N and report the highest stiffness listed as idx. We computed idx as 69.4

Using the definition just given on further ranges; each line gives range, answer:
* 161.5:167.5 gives 89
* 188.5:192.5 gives 90.1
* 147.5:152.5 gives 76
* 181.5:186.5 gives 86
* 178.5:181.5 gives 87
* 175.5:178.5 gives 94.4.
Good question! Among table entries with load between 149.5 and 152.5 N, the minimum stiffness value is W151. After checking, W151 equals 64.4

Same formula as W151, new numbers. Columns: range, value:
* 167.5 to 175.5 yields 82.6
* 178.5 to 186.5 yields 81.2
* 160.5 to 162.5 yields 74.6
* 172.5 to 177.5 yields 86.8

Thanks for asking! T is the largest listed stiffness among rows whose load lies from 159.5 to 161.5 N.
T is 75.8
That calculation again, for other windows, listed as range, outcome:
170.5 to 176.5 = 92.1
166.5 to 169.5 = 92.4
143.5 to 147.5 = 80.1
